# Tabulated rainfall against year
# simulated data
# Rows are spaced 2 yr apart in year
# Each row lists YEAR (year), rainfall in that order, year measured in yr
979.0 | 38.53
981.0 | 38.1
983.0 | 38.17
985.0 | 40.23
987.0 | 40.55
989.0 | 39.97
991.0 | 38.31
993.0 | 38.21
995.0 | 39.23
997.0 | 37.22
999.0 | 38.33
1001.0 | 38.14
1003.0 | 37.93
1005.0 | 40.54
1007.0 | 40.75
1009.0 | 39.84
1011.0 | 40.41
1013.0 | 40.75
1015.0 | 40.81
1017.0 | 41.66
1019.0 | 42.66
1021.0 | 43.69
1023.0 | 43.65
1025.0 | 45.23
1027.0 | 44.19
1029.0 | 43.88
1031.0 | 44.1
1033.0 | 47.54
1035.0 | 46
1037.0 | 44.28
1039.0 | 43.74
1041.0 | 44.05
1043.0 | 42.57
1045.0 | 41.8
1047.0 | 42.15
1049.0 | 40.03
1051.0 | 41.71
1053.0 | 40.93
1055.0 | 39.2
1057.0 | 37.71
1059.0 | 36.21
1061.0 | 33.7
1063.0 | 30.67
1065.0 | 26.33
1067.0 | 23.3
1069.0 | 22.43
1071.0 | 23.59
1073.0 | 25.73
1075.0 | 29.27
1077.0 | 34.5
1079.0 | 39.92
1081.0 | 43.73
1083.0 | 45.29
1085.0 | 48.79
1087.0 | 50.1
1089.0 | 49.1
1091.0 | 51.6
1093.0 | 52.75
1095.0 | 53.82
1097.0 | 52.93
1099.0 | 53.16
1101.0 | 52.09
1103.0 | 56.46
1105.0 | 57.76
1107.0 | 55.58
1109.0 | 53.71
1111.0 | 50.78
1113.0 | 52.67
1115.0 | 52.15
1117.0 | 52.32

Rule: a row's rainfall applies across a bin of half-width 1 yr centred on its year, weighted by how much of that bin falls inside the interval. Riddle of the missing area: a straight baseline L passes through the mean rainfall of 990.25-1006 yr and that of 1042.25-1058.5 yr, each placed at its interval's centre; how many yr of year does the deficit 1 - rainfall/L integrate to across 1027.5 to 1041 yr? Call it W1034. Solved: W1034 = -1.65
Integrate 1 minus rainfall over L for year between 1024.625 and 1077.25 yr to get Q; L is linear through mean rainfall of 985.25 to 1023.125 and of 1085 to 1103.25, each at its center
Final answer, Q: 9.54 yr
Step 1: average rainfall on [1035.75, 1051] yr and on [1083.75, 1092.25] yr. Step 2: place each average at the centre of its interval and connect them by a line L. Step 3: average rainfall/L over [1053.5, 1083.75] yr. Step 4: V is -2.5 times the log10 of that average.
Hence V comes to 0.384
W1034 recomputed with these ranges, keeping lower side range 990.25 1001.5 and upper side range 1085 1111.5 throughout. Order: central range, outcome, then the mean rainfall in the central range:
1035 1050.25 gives 0.70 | 42.9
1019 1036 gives -0.75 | 44.7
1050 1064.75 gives 3.26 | 36.6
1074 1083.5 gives 2.27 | 38.2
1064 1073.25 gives 4.66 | 24.2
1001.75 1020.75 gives -0.11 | 40.7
